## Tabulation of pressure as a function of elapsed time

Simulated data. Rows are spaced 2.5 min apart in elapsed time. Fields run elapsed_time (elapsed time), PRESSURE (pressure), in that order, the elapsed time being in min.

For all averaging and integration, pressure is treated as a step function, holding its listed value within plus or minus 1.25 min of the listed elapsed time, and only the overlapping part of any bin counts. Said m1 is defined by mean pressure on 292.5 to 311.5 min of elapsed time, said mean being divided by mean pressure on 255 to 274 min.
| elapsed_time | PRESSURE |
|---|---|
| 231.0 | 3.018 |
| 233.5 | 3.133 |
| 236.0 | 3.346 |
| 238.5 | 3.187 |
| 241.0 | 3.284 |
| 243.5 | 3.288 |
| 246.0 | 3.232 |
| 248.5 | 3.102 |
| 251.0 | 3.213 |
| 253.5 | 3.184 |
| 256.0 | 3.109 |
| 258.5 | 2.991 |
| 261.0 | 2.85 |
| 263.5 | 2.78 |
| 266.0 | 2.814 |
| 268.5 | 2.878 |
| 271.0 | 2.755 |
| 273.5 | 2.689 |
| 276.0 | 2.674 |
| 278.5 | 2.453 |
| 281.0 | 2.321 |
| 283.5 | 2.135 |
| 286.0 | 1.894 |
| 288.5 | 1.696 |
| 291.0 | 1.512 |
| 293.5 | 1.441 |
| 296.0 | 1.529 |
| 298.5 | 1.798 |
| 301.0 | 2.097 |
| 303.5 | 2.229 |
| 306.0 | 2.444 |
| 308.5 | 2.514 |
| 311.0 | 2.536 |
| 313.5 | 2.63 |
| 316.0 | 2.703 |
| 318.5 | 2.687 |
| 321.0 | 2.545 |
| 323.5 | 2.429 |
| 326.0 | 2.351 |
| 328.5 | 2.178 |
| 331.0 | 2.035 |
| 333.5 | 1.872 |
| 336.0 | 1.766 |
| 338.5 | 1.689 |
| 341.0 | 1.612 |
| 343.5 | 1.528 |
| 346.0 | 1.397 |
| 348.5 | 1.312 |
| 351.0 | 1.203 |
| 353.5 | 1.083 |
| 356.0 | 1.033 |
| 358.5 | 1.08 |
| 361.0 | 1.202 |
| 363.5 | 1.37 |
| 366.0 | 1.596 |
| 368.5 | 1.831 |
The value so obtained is 0.72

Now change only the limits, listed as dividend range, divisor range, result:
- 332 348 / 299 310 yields 0.71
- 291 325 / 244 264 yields 0.73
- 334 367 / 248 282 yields 0.49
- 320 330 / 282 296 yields 1.37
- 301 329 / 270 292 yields 1.10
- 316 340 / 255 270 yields 0.76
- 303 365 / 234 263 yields 0.60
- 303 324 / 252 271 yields 0.86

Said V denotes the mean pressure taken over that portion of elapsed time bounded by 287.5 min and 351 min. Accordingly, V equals 2.01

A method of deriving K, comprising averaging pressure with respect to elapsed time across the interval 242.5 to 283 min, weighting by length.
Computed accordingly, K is 2.88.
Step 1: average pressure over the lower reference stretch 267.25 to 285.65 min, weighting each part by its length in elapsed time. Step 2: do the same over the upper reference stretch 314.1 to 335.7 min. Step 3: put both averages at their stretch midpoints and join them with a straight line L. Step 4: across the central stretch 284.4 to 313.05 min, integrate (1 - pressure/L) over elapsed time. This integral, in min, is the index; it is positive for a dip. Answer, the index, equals 5.2 min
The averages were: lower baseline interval 2.53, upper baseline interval 2.33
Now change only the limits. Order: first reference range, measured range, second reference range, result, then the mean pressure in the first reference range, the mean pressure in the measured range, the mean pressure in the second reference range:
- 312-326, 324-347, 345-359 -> 0.4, 2.58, 1.85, 1.19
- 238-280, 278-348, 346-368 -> -2.7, 2.96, 2.06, 1.26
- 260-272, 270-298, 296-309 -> 4.7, 2.82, 2.09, 2.13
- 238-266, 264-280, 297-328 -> 0.9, 3.1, 2.71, 2.4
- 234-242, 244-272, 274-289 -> -2.1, 3.26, 3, 2.25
